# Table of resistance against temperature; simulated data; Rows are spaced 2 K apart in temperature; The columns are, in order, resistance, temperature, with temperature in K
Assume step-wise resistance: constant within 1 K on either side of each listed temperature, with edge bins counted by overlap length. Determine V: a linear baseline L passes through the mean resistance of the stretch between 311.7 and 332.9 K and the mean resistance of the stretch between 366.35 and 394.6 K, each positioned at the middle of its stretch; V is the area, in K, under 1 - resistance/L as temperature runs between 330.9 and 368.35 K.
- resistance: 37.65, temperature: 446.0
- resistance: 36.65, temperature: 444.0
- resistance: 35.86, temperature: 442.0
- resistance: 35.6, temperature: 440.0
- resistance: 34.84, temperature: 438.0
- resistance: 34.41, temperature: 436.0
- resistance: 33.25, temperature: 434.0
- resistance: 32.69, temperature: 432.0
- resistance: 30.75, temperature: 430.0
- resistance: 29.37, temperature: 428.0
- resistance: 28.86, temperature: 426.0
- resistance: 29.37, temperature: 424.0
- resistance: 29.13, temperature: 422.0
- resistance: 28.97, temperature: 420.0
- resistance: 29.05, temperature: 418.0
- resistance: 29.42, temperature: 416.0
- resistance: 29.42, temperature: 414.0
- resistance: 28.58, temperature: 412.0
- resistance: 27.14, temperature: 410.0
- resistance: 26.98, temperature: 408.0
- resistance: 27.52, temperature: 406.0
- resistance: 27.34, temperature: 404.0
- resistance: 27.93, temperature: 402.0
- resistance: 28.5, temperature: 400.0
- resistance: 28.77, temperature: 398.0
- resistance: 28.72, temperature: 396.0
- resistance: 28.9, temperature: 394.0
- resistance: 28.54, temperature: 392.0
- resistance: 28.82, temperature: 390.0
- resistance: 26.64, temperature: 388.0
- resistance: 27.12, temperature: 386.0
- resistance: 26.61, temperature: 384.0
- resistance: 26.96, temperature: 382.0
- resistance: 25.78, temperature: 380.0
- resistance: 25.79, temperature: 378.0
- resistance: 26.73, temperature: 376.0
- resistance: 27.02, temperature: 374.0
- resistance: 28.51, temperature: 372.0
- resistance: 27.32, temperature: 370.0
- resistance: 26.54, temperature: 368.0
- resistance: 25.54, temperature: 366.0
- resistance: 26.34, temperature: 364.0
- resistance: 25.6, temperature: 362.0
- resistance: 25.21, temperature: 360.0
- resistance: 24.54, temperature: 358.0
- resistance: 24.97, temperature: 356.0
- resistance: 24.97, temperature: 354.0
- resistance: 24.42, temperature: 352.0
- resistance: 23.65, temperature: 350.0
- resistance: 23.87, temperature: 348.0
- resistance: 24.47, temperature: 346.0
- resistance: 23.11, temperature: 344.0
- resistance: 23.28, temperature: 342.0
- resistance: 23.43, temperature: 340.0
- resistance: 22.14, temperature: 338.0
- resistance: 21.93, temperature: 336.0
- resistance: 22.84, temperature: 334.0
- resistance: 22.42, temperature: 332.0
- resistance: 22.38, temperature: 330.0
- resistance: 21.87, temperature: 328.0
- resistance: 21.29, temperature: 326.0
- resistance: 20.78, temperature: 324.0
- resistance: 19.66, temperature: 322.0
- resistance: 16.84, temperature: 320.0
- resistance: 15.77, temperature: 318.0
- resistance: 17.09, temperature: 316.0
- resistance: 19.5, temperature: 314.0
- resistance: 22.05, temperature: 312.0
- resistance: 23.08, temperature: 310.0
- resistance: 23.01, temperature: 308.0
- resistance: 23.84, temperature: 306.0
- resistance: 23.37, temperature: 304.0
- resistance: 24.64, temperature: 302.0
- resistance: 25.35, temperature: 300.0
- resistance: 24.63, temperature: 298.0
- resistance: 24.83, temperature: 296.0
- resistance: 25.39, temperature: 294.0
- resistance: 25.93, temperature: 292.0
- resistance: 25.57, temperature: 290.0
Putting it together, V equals -1.3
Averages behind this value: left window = 19.9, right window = 27.2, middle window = 24.1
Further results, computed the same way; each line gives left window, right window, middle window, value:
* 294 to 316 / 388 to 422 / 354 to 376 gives 0.2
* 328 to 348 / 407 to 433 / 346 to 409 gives -1.7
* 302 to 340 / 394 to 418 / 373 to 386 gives -0.2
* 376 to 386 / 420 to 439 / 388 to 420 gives 0.4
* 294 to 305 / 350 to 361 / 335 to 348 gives 0.8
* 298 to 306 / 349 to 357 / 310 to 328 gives 3.6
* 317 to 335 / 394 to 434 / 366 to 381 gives -1.0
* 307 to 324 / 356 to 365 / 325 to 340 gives -0.3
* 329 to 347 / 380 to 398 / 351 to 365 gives -0.2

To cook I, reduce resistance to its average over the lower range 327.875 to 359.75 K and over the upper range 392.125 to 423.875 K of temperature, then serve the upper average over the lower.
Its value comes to 1.2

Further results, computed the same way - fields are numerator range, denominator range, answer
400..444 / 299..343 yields 1.40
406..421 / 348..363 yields 1.15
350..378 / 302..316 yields 1.16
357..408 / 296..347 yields 1.23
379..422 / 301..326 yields 1.35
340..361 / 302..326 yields 1.17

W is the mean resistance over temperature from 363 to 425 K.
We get 27.7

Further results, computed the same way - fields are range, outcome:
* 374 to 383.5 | 26.4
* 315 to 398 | 24.4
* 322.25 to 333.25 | 21.6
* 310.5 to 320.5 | 18.6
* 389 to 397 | 28.7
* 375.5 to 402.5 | 27.6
